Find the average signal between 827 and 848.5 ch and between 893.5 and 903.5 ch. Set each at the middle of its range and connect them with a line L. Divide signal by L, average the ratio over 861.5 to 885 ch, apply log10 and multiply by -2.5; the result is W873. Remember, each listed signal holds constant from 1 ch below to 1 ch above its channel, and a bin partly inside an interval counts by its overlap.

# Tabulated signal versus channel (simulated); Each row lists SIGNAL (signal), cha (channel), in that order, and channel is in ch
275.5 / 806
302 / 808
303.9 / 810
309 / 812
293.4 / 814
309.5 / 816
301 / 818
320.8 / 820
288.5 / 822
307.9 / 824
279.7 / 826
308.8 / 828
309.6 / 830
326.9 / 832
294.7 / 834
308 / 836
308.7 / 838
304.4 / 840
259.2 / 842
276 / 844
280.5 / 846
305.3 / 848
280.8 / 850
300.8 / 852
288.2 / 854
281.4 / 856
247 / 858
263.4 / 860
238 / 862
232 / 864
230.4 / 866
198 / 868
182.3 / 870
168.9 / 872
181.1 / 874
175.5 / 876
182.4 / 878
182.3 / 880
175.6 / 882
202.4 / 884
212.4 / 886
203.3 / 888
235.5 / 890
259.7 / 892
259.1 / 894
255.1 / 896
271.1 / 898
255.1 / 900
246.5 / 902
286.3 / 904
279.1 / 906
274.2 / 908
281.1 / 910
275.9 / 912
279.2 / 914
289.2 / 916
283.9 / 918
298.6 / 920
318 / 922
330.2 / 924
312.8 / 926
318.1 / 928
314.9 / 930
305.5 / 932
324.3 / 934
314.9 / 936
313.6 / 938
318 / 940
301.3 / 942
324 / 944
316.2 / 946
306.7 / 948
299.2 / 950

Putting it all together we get 0.376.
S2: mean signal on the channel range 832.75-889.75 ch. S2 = 242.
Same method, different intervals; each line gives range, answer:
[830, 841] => 309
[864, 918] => 233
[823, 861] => 291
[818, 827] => 299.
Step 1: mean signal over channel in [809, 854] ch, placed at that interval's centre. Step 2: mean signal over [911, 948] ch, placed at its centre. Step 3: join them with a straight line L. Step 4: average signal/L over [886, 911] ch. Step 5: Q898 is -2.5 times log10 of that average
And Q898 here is 0.19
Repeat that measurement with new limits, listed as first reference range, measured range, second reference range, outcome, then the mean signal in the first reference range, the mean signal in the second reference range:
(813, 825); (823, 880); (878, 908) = 0.06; 304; 237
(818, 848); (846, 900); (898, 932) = 0.26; 298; 290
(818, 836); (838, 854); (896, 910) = 0.03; 305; 269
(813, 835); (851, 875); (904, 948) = 0.28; 304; 303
